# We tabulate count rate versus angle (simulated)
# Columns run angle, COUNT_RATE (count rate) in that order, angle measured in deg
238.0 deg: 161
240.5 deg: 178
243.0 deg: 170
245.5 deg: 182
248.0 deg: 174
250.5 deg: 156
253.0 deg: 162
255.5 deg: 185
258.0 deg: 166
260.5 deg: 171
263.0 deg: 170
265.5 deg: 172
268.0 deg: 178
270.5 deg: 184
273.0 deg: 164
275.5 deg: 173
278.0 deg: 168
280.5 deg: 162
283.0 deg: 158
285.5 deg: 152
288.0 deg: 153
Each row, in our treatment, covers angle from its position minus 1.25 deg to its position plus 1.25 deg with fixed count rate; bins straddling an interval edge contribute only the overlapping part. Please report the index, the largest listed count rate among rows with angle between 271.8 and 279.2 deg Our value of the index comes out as 173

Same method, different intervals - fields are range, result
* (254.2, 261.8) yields 185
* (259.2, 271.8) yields 184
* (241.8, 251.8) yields 182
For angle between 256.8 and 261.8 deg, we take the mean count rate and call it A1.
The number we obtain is 169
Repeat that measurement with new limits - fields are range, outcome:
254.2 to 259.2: 175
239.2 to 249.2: 176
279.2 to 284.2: 160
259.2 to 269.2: 173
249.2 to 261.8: 168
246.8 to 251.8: 165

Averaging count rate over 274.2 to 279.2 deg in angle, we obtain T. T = 170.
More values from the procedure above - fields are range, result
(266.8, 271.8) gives 181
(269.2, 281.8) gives 170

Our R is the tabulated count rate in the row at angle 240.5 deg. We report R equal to 178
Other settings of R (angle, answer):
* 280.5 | 162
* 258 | 166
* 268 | 178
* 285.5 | 152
